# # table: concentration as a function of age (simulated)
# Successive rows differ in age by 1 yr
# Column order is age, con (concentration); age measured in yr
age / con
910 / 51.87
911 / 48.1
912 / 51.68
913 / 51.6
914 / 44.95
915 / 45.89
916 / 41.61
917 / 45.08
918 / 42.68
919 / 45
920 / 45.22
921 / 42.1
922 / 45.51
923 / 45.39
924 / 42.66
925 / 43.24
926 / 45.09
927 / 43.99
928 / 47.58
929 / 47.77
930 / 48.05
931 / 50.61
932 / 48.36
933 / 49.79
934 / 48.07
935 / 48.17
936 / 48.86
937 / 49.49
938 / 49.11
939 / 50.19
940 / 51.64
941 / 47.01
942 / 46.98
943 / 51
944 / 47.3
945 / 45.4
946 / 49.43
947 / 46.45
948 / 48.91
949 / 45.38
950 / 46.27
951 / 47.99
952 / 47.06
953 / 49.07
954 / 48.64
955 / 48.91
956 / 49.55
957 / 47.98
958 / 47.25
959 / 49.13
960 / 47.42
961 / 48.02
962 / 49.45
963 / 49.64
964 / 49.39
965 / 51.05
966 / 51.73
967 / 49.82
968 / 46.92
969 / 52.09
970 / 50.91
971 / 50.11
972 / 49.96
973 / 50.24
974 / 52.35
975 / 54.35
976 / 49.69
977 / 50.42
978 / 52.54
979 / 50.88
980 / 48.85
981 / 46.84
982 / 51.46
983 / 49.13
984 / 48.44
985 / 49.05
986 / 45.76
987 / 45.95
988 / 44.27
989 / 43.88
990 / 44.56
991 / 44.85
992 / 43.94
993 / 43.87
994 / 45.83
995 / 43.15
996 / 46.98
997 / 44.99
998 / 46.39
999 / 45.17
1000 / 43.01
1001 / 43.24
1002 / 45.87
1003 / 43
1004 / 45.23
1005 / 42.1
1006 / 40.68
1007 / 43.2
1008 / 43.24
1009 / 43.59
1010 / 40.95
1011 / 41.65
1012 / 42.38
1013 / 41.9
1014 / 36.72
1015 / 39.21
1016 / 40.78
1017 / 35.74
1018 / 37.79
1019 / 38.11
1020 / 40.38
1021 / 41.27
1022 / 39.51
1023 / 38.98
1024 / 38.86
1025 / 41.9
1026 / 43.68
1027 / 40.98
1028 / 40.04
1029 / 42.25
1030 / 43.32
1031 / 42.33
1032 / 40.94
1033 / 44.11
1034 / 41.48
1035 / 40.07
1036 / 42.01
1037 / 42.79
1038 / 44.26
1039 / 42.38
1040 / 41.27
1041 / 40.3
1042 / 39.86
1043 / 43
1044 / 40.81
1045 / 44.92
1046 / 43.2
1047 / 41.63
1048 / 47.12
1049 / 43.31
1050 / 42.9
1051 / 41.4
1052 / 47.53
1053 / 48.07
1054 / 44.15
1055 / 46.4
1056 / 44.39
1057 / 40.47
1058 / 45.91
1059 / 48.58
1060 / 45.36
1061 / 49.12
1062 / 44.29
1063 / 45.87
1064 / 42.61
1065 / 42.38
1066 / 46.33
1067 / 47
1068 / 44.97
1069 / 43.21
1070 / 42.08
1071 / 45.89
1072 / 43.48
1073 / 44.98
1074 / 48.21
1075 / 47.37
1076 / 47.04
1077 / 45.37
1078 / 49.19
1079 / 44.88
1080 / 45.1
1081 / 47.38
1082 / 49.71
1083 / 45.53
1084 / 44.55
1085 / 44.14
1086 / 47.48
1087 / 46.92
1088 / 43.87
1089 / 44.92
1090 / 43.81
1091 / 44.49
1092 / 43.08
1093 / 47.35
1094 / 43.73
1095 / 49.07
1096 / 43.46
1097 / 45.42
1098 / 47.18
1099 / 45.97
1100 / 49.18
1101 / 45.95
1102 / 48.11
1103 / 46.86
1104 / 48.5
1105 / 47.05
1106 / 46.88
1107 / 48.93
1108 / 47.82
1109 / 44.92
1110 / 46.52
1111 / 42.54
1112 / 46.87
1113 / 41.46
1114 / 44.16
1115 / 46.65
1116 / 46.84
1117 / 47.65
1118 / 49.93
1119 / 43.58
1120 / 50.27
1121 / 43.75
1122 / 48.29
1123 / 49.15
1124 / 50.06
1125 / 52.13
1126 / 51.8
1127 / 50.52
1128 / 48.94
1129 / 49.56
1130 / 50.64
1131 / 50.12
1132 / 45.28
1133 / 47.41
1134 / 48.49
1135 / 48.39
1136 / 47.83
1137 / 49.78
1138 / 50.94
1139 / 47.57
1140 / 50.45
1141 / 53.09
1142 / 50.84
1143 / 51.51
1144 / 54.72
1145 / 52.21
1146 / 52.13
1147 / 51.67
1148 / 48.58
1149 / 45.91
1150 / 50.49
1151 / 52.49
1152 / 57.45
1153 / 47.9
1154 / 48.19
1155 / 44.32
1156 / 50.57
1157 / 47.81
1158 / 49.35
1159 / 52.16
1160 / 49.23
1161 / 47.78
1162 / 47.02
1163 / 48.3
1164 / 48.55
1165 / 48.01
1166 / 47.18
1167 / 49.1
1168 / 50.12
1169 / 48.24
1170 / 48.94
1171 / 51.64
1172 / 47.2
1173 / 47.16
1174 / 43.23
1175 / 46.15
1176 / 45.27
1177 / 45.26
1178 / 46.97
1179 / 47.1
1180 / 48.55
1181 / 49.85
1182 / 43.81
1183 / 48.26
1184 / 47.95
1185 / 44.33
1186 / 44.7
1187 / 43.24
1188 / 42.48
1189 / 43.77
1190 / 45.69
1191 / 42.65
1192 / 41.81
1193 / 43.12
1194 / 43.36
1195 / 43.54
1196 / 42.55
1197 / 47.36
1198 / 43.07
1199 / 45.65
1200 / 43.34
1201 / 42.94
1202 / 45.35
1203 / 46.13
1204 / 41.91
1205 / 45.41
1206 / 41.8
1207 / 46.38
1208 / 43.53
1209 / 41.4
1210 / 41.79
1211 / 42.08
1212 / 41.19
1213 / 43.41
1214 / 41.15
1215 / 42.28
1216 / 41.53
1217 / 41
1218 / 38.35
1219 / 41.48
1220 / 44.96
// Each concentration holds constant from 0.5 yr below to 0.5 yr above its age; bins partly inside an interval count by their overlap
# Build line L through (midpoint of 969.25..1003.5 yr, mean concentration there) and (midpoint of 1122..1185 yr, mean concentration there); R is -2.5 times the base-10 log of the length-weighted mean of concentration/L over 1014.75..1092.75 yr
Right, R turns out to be 0.11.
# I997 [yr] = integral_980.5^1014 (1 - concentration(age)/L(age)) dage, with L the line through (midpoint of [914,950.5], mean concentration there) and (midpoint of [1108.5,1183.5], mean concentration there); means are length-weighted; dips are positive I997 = 1.9 yr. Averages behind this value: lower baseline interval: 46.8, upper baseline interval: 48.5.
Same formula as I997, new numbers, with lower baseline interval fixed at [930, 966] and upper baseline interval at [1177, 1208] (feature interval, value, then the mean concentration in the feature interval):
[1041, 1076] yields 1.7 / 44.6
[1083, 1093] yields 0.3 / 45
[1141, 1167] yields -2.6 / 49.8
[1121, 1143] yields -1.8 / 49.5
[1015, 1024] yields 1.6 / 39.1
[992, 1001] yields 0.6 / 44.8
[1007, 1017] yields 1.4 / 41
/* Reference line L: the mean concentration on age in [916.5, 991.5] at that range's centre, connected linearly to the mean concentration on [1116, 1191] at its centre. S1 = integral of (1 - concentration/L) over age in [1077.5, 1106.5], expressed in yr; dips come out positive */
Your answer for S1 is 1.3 yr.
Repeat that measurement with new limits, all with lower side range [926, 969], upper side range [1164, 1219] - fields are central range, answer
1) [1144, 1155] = -1.3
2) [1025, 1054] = 2.7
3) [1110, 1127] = -0.5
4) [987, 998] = 0.7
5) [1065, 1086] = 0.3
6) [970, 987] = -0.7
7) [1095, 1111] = -0.2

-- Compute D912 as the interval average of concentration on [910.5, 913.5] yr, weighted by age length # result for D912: 50.5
